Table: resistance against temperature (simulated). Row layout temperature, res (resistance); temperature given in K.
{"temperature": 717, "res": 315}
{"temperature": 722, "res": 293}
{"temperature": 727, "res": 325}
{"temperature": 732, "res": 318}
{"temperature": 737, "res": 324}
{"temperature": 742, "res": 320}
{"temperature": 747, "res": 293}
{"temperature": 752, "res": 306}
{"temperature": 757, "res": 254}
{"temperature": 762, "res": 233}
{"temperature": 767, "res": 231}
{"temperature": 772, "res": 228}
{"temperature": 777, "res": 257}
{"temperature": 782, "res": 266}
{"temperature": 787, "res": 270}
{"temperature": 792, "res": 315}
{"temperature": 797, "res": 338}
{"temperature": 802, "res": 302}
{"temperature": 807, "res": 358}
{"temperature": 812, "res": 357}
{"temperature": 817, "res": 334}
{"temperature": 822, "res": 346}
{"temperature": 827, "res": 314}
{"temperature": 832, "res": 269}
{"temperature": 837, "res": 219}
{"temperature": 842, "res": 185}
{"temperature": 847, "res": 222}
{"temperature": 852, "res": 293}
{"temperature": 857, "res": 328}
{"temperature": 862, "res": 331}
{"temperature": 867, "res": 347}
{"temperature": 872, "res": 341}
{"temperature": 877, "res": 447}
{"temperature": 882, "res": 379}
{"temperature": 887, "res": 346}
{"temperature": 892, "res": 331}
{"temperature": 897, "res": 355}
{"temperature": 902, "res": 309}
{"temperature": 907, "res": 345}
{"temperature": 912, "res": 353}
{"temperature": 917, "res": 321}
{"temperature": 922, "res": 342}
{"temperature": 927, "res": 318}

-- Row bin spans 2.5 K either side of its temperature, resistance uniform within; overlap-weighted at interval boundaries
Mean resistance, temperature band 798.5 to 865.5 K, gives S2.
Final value 298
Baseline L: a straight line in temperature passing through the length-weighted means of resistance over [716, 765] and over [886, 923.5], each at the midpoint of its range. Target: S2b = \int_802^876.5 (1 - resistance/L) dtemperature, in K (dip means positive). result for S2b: 3.3 K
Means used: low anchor 297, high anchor 337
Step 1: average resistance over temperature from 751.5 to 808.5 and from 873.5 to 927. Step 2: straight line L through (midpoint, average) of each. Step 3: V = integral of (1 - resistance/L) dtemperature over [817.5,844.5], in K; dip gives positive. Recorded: 3.15 K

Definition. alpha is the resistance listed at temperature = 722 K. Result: 293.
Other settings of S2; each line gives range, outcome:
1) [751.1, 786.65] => 252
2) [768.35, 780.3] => 243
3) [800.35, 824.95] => 340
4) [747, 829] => 294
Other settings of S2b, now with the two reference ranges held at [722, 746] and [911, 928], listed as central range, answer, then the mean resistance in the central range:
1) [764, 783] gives 4.56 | 244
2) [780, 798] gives 1.52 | 295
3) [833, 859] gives 6.19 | 249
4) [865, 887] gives -3.08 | 376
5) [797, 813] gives -0.69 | 337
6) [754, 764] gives 2.26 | 247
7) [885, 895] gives -0.25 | 339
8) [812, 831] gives -0.31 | 330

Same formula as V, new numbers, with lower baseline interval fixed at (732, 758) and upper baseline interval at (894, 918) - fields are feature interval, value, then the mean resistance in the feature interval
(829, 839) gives 2.28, 249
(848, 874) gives 0.52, 322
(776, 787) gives 1.67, 264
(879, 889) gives -1.04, 368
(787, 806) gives -0.03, 315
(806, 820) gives -1.35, 349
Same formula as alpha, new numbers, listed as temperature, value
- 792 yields 315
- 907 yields 345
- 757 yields 254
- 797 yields 338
